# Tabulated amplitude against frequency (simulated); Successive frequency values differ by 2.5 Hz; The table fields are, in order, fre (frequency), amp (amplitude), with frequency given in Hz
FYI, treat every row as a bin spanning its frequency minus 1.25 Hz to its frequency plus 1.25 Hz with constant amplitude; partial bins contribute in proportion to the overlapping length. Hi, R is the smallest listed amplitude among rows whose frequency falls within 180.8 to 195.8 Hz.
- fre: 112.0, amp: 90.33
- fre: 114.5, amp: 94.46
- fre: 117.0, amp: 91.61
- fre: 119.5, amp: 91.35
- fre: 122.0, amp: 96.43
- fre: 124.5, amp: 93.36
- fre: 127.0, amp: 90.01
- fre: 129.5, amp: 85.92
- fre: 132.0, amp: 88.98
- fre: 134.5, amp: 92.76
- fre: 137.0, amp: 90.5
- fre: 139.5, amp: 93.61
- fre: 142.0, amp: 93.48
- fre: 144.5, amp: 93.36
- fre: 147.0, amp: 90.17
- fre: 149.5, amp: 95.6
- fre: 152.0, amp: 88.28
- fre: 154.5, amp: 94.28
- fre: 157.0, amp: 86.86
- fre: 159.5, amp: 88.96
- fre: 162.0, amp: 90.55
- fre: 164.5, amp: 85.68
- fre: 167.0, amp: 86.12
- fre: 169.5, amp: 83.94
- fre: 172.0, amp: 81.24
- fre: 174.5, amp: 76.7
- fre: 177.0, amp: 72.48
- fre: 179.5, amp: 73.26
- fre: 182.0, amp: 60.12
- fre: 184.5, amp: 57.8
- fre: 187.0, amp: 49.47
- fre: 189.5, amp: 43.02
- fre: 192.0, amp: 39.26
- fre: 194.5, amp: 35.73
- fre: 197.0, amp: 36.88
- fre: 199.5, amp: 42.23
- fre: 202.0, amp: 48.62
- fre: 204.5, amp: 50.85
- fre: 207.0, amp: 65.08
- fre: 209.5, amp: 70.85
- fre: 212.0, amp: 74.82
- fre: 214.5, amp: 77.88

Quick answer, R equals 35.73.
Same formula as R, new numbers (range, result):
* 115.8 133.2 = 85.92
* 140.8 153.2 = 88.28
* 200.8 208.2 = 48.62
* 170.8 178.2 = 72.48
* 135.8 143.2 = 90.5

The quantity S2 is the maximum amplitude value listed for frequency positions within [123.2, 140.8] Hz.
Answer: 93.61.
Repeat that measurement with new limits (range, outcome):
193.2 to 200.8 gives 42.23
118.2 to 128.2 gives 96.43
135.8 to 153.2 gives 95.6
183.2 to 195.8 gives 57.8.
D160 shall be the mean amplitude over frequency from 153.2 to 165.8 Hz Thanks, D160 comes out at 89.2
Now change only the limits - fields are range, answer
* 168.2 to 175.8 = 80.6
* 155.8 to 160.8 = 87.9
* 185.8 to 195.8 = 41.8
